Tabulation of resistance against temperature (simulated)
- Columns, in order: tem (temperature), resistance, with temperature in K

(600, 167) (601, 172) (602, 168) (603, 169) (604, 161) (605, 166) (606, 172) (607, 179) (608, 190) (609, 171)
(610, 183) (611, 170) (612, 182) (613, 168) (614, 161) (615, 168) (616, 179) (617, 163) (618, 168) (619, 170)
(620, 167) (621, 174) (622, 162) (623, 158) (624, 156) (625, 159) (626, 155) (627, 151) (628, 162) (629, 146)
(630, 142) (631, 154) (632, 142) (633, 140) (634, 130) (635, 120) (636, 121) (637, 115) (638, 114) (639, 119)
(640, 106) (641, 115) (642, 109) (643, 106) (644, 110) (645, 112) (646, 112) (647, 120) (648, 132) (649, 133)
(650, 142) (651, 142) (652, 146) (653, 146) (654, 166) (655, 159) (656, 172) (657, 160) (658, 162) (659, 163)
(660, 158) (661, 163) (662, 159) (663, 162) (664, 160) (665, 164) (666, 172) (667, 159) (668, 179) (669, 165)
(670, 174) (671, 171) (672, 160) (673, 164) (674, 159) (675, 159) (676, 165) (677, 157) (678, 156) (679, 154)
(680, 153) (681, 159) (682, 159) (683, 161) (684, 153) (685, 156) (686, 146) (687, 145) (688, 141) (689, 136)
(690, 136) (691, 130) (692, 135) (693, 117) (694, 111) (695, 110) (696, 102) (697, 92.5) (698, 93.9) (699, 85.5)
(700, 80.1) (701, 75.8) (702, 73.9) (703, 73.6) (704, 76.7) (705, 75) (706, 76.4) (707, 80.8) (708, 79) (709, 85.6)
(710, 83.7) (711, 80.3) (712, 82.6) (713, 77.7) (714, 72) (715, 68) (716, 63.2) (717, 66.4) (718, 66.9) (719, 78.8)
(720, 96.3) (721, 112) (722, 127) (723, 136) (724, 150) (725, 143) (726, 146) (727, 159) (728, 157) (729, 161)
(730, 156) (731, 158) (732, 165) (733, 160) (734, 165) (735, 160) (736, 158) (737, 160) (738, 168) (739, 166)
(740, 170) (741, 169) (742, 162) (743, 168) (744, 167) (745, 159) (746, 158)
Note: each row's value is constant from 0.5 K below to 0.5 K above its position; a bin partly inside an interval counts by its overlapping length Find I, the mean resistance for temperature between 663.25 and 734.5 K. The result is 126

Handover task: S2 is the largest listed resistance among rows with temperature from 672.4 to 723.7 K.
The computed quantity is 165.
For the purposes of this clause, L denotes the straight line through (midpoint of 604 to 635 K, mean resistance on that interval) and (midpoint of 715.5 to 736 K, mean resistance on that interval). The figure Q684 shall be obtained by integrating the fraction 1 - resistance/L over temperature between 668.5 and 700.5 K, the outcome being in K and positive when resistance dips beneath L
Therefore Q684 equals 0.9 K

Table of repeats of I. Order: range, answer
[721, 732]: 148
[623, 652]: 132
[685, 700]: 120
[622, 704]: 139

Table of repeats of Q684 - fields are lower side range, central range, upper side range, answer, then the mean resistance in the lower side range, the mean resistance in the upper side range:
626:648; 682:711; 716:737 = 5.3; 127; 135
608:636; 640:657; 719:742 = 2.6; 159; 151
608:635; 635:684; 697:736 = -3.3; 161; 107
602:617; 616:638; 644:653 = 0.5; 172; 130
